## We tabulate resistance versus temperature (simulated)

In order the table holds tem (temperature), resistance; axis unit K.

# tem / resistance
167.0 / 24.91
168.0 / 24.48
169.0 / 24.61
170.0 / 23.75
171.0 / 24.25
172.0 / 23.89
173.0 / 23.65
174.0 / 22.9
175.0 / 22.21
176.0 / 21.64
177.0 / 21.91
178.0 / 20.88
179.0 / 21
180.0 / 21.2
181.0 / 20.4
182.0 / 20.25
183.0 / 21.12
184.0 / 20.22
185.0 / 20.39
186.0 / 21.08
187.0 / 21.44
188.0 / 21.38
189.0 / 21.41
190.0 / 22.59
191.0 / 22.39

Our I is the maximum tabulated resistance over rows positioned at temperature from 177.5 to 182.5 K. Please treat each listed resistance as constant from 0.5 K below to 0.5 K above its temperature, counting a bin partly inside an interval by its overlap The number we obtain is 21.2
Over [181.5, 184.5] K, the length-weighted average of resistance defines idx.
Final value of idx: 20.5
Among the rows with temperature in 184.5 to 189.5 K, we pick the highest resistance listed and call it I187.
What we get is 21.44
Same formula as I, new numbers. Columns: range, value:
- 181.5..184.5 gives 21.12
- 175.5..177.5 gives 21.91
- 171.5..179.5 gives 23.89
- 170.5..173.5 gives 24.25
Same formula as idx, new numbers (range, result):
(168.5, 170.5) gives 24.2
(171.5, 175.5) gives 23.2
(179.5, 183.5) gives 20.7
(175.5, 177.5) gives 21.8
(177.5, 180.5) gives 21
